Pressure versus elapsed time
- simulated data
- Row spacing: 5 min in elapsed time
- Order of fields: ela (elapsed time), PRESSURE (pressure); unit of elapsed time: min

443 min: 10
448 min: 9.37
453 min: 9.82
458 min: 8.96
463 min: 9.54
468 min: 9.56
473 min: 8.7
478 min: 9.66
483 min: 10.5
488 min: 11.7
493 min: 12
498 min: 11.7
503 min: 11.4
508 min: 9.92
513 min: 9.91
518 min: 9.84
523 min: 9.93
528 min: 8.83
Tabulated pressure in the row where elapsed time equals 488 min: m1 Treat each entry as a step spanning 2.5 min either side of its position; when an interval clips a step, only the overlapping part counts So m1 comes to 11.7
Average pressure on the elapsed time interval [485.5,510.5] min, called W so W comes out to 11.3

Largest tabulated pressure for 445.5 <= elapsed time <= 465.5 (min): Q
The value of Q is 9.82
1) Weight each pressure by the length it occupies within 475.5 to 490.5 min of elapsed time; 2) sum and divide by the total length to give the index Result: 10.6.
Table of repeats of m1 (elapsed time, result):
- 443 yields 10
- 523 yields 9.93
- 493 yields 12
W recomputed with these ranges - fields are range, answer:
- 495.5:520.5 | 10.6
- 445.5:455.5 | 9.59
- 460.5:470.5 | 9.55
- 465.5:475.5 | 9.13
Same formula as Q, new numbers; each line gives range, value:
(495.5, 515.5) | 11.7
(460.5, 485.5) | 10.5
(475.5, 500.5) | 12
